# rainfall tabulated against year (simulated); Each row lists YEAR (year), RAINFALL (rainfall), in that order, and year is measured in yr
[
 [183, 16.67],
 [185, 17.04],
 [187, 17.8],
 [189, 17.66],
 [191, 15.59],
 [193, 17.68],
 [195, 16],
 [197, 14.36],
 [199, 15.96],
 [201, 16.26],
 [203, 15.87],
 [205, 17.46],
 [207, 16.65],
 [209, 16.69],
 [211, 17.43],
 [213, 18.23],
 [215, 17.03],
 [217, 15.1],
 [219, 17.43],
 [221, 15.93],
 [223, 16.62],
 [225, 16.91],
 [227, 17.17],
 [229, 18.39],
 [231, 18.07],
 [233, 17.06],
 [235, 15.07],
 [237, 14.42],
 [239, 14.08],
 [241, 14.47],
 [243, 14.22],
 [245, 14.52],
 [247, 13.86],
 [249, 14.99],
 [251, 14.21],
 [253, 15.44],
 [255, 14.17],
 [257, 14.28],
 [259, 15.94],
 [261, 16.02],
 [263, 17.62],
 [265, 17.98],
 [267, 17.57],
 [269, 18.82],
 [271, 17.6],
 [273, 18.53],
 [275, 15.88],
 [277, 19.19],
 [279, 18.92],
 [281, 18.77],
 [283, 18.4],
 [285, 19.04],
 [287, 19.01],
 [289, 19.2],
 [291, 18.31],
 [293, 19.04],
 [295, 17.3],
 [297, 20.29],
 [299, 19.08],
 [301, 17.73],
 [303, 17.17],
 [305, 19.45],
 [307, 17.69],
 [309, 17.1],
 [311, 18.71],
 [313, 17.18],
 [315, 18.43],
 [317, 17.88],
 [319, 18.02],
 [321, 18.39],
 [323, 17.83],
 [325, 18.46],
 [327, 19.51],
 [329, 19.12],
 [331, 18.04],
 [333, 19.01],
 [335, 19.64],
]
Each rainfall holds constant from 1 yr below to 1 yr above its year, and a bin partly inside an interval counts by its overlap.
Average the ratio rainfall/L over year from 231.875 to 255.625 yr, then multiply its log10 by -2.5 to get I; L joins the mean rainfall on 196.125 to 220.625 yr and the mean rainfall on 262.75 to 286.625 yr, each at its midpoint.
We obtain 0.183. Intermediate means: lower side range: 16.5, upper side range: 18.2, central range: 14.7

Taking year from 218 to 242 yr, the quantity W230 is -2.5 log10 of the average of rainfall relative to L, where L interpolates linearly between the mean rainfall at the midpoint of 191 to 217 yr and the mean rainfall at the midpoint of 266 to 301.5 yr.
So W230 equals 0.06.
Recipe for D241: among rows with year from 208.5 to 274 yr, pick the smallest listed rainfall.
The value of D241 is 13.86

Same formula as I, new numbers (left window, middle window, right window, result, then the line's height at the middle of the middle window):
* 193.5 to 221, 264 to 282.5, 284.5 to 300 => 0.013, 18.4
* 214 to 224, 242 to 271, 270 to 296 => 0.120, 17.6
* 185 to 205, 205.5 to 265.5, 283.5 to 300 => 0.094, 17.5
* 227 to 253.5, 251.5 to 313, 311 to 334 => -0.054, 16.9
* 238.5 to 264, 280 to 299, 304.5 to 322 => -0.120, 16.9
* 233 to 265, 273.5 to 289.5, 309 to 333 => -0.124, 16.5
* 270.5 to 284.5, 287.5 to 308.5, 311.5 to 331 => -0.014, 18.3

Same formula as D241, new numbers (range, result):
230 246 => 14.08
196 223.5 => 14.36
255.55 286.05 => 14.28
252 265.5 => 14.17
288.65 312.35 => 17.1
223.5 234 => 16.91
